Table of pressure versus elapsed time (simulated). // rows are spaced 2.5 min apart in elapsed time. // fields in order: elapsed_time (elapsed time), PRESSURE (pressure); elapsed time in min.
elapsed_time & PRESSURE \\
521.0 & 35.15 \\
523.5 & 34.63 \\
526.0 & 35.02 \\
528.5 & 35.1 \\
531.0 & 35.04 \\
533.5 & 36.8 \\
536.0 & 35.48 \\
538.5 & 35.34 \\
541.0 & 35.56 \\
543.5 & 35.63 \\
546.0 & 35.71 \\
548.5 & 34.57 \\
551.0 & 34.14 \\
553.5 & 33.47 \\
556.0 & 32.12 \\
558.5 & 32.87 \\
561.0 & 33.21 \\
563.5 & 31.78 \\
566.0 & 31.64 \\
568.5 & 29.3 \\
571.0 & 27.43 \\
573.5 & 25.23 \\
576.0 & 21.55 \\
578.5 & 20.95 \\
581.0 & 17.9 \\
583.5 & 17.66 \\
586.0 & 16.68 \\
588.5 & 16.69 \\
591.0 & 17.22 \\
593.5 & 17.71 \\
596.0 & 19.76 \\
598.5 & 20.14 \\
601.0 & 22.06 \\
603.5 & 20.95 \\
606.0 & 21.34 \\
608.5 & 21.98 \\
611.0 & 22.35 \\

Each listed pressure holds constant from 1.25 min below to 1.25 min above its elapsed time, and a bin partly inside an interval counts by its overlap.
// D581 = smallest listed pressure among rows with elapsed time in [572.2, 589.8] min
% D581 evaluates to 16.68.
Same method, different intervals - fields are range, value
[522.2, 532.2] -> 34.63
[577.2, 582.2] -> 17.9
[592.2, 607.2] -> 17.71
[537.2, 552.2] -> 34.14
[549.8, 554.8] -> 33.47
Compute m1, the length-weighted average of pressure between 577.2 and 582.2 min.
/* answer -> 19.5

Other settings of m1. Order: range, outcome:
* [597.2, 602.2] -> 21.1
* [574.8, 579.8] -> 21.2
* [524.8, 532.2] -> 35.1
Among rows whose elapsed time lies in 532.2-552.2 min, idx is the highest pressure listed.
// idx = 36.8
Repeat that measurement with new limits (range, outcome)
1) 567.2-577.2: 29.3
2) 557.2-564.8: 33.21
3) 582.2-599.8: 20.14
